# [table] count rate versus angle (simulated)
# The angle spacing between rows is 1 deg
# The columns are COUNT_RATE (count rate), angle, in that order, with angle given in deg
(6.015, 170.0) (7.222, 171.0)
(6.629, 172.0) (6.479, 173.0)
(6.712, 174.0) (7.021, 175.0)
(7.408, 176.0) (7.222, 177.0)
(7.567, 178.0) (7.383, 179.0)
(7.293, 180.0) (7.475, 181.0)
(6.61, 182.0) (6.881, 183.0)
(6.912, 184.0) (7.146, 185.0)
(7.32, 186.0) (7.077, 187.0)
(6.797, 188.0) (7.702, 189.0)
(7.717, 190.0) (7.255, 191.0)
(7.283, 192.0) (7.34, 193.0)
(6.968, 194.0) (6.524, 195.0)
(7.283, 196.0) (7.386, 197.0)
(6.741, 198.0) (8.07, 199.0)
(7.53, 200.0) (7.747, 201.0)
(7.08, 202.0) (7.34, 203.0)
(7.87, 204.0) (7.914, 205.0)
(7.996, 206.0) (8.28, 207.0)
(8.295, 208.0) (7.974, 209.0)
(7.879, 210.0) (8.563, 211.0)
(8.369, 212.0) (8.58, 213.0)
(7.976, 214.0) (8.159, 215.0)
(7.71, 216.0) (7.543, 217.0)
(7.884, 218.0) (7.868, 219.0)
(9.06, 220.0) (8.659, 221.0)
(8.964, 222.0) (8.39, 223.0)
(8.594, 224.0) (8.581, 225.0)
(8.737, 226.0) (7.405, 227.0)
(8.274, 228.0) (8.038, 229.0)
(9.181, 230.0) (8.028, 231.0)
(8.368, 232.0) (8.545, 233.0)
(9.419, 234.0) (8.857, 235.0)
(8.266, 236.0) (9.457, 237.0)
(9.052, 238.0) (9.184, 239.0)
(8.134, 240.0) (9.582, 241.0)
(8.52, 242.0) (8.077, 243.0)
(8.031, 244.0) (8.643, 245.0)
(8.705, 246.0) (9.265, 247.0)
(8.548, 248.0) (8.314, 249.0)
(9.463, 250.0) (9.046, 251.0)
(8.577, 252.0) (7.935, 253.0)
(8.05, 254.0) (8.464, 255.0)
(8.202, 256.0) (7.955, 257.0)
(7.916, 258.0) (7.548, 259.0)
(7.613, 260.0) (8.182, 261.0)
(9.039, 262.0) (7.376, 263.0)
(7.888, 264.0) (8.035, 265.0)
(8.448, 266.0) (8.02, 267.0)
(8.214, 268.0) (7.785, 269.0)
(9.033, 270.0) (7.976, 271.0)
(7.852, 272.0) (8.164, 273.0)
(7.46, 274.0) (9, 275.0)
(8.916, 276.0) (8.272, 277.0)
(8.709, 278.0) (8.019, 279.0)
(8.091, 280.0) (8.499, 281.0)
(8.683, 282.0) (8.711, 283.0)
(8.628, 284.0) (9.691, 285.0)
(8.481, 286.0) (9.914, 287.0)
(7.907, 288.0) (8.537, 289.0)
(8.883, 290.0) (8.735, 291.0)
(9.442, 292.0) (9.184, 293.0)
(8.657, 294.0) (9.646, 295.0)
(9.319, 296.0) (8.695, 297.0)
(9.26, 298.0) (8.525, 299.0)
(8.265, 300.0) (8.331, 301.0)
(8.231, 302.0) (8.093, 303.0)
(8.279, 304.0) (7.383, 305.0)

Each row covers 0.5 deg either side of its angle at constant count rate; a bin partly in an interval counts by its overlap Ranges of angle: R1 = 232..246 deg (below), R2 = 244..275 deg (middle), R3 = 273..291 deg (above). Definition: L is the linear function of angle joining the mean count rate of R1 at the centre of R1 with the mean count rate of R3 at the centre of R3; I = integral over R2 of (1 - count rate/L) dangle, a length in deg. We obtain 1.5 deg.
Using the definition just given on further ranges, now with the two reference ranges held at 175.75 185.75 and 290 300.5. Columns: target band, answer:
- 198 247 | -2.96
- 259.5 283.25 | 0.98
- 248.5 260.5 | 0.11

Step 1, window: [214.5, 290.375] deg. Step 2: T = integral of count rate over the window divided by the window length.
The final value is 8.44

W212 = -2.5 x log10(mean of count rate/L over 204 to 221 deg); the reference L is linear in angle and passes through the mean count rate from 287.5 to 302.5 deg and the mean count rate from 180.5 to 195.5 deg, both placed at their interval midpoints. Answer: -0.09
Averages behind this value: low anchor 7.13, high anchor 8.77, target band 8.14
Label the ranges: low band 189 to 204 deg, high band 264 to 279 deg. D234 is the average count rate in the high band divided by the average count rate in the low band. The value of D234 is 1.13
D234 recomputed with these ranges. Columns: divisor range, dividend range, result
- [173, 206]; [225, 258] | 1.18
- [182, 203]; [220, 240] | 1.19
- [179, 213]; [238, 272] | 1.12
